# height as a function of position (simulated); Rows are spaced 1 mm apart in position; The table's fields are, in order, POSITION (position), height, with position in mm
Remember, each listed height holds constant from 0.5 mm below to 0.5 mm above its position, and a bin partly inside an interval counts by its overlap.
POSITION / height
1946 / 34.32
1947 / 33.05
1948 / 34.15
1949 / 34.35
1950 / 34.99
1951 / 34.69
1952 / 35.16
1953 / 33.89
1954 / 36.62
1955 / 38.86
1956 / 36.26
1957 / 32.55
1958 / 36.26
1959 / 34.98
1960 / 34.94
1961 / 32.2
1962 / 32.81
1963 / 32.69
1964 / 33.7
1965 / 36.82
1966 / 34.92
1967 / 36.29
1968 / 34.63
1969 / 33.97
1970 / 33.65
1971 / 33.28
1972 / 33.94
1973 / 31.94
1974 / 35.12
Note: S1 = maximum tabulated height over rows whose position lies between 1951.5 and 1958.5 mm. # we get 38.86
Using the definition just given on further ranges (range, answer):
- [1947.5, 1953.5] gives 35.16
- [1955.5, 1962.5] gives 36.26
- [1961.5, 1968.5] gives 36.82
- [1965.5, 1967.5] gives 36.29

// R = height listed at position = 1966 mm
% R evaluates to 34.92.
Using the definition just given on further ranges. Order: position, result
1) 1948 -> 34.15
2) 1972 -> 33.94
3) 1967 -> 36.29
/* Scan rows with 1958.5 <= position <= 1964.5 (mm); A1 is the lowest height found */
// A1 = 32.2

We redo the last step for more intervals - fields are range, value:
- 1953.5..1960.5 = 32.55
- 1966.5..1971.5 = 33.28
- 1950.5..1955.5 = 33.89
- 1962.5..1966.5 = 32.69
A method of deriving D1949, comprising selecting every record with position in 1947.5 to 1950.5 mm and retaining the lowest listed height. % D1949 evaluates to 34.15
